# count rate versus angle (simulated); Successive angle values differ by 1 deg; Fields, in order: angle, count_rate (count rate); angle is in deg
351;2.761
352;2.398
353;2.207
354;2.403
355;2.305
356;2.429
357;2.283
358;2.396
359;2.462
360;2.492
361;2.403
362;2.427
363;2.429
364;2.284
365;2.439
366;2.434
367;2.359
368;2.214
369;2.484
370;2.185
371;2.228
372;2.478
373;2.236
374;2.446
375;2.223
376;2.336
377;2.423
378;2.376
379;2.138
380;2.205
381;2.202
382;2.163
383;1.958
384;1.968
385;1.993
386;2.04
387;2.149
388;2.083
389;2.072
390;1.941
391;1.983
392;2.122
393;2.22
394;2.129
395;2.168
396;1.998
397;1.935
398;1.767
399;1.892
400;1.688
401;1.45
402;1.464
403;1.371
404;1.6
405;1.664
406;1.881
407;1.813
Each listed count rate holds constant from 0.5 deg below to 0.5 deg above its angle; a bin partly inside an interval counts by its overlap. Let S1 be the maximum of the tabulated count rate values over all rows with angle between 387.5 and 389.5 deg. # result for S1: 2.083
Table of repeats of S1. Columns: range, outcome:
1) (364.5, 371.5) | 2.484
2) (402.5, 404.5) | 1.6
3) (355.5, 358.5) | 2.429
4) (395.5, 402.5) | 1.998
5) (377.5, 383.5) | 2.376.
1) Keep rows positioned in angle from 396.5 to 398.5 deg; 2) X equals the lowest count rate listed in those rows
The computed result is 1.767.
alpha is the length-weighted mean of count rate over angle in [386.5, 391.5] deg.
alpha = 2.05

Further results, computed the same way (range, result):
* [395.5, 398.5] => 1.9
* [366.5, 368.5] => 2.29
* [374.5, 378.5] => 2.34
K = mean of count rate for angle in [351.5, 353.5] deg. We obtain 2.3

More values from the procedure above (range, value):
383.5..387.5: 2.04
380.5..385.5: 2.06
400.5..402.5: 1.46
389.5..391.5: 1.96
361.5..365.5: 2.39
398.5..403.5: 1.57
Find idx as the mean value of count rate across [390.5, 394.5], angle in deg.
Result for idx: 2.11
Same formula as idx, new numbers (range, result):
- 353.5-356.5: 2.38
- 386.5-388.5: 2.12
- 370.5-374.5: 2.35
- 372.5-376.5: 2.31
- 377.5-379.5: 2.26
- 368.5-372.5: 2.34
